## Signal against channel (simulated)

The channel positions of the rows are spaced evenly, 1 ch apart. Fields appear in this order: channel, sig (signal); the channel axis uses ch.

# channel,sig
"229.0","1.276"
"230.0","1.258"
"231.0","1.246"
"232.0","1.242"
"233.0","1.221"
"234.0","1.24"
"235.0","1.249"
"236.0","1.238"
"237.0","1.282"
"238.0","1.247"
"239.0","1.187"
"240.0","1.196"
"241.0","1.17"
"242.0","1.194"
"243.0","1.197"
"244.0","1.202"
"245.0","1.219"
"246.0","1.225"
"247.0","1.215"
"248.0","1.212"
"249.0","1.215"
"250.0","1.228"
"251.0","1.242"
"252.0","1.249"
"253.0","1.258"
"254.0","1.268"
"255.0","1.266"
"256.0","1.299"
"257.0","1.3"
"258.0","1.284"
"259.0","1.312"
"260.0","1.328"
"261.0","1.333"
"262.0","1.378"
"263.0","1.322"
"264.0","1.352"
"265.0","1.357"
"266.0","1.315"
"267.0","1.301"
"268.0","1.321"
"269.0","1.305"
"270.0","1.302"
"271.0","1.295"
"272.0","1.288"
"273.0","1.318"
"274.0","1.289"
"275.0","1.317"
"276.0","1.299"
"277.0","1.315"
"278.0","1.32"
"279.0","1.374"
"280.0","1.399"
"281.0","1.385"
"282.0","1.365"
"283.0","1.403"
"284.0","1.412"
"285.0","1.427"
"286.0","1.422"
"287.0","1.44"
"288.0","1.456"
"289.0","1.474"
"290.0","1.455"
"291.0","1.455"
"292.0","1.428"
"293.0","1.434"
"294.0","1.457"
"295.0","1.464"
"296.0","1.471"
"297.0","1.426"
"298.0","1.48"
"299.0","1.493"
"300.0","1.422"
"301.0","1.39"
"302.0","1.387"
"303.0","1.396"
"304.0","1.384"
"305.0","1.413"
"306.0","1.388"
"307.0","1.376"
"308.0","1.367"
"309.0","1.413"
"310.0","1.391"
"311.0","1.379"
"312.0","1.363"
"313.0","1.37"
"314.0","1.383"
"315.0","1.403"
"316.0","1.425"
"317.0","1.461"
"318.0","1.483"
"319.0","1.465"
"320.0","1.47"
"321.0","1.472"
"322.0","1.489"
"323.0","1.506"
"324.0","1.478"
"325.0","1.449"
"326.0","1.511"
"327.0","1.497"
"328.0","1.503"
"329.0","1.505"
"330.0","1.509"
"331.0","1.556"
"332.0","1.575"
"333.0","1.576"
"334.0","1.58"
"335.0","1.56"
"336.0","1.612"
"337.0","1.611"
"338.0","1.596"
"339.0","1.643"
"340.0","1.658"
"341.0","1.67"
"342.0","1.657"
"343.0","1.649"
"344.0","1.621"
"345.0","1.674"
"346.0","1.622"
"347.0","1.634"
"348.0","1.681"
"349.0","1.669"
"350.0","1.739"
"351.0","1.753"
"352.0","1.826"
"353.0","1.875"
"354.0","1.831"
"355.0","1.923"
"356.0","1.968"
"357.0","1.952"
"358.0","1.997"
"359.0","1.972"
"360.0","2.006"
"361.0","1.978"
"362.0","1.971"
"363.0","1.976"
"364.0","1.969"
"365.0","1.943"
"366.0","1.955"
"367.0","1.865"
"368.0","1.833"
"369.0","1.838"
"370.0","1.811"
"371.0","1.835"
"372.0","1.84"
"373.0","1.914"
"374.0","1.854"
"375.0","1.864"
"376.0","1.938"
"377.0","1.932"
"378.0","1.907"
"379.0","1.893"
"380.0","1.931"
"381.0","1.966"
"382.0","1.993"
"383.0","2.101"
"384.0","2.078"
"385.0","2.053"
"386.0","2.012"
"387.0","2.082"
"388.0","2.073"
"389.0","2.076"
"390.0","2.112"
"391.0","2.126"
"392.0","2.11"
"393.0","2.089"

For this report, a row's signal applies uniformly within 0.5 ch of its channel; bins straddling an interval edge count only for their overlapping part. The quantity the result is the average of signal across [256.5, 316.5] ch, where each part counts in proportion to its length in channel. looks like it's 1.38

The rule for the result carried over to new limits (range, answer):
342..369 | 1.84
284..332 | 1.44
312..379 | 1.7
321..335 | 1.52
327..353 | 1.63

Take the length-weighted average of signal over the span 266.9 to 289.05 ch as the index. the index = 1.36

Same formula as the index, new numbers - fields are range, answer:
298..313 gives 1.4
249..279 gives 1.3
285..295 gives 1.45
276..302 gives 1.42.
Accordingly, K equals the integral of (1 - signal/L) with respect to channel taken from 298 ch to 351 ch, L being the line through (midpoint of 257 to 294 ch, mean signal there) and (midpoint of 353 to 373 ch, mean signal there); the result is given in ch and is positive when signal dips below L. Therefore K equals 5.1 ch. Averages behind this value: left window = 1.36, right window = 1.92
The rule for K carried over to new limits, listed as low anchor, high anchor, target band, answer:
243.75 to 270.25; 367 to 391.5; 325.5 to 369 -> 1.15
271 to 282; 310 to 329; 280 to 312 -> -0.83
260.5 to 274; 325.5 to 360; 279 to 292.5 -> -0.12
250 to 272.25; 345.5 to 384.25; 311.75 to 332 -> 2.17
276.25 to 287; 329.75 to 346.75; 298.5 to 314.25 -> 0.93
